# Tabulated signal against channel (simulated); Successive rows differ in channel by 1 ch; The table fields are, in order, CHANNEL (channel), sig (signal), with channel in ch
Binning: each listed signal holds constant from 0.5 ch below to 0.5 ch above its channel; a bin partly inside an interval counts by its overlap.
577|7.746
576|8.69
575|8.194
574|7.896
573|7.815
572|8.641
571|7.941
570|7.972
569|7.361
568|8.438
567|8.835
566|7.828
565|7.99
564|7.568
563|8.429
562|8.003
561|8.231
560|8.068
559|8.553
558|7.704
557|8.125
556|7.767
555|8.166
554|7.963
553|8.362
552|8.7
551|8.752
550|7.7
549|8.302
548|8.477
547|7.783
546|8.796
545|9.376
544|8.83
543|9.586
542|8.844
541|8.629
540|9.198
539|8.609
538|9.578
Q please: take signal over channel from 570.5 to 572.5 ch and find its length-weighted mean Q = 8.29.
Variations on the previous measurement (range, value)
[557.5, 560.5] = 8.11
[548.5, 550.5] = 8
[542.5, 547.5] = 8.87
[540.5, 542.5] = 8.74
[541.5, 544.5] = 9.09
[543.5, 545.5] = 9.1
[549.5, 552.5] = 8.38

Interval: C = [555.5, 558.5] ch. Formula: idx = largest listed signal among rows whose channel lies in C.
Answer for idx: 8.125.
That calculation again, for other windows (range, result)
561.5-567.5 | 8.835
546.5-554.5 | 8.752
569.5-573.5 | 8.641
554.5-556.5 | 8.166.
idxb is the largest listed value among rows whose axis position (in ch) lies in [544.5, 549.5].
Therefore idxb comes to 9.376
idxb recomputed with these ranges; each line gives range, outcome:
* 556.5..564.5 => 8.553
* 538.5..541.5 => 9.198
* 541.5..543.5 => 9.586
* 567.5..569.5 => 8.438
